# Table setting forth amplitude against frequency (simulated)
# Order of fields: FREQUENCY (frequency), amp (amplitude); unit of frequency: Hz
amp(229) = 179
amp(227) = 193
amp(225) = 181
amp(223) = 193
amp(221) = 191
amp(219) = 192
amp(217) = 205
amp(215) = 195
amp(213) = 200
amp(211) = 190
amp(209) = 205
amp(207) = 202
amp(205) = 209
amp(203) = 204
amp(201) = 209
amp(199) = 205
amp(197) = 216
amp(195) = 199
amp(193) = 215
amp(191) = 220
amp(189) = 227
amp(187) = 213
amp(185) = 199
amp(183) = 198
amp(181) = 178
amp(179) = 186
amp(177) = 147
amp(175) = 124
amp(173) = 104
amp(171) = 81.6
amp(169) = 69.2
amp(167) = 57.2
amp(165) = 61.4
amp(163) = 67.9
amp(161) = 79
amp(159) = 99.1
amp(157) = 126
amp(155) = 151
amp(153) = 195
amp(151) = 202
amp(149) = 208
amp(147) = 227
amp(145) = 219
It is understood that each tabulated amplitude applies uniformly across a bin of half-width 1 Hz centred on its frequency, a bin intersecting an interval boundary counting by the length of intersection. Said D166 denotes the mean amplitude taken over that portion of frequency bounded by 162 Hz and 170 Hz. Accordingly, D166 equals 63.9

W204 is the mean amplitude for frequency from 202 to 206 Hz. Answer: 206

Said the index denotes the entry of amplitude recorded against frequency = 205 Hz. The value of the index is 209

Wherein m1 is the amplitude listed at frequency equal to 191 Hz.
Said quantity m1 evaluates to 220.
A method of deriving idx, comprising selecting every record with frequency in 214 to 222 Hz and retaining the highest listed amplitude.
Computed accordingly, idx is 205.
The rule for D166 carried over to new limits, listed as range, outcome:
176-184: 177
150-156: 183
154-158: 138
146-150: 218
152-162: 130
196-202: 210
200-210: 206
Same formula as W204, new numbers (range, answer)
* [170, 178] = 114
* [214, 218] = 200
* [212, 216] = 198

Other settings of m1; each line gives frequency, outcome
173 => 104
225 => 181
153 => 195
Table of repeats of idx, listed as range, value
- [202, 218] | 209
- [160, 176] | 124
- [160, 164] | 79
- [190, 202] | 220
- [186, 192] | 227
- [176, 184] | 198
